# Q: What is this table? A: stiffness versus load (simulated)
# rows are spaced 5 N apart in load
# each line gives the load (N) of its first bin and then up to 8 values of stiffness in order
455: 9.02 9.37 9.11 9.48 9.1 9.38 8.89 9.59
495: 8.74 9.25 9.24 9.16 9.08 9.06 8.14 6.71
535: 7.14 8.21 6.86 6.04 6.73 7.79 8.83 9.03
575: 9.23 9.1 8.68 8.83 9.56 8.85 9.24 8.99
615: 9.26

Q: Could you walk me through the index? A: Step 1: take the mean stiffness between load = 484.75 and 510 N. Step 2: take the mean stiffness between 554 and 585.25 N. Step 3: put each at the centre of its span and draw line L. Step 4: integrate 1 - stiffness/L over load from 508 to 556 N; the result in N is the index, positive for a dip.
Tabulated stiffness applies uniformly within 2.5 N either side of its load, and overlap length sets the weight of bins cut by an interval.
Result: 6.2 N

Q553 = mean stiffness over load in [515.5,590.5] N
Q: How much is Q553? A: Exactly 8.03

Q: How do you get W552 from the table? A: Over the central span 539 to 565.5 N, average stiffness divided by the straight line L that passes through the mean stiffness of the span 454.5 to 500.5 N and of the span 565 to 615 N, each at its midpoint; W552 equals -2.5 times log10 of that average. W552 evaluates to 0.25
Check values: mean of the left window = 9.2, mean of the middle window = 7.26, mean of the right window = 9.06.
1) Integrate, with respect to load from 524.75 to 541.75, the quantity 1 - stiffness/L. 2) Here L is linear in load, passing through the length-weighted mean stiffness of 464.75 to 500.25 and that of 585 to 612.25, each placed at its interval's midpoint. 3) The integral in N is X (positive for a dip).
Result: 3.1 N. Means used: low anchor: 9.19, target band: 7.44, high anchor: 9.06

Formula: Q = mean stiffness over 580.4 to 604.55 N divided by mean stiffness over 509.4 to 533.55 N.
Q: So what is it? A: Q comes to 1.1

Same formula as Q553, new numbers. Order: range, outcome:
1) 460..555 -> 8.49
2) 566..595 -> 9.02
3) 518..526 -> 8.66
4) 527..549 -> 7.17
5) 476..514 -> 9.17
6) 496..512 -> 9.17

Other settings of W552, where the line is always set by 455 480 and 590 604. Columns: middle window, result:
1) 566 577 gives 0.009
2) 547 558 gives 0.380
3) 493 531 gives 0.056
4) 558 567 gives 0.107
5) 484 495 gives 0.007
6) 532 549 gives 0.256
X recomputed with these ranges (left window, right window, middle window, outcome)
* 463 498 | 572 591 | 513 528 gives 0.7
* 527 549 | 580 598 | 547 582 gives 0.4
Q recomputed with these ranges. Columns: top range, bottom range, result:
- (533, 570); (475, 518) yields 0.82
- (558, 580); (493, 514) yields 0.96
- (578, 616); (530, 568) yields 1.23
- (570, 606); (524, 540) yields 1.23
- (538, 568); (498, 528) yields 0.83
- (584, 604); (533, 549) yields 1.24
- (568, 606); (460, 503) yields 0.98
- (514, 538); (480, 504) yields 0.87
